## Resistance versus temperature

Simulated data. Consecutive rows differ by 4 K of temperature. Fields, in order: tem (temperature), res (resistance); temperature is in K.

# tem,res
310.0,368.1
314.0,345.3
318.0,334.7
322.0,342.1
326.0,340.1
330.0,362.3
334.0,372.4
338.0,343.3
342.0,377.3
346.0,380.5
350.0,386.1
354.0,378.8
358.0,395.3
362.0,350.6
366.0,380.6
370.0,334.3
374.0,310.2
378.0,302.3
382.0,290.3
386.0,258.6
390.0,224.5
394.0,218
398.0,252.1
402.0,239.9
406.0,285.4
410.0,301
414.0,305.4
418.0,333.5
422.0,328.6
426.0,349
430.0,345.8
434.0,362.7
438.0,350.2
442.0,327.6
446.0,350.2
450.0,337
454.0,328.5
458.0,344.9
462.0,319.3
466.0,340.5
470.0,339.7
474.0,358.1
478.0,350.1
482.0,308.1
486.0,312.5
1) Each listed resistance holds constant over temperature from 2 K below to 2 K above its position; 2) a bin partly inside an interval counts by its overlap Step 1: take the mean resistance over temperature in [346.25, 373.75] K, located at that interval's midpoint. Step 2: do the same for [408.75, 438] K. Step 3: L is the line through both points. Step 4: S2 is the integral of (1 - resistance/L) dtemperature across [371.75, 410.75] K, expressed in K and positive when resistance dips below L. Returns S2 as 9.30 K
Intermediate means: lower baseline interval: 368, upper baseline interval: 334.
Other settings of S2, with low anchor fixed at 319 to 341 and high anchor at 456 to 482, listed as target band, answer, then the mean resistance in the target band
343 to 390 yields 1.47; 338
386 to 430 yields 7.60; 285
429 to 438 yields -0.30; 354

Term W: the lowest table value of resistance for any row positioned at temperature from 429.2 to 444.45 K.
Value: 327.6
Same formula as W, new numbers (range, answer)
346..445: 218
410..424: 301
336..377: 310.2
